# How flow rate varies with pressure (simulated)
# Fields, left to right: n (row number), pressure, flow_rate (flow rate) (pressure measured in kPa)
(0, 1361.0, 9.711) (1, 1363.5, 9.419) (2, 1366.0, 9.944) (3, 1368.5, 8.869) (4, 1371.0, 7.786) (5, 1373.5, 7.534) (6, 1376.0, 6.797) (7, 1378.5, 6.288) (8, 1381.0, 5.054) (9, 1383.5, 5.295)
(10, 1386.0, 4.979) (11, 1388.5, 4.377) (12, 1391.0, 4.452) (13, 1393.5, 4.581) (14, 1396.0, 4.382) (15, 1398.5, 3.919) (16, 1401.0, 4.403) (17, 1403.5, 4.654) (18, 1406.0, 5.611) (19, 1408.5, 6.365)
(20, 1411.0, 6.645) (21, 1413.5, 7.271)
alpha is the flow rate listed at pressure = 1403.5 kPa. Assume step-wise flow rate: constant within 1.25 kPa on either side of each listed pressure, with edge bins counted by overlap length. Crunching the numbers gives 4.654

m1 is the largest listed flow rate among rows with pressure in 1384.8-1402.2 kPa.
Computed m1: 4.979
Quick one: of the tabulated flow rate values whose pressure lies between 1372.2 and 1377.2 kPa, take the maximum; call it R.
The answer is 7.534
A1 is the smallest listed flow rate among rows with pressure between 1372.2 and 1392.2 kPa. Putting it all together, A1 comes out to 4.377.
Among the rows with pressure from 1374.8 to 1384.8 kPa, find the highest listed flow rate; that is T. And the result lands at 6.797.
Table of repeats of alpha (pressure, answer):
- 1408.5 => 6.365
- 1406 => 5.611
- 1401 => 4.403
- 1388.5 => 4.377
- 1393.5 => 4.581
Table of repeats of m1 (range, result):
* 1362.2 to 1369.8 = 9.944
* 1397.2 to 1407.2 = 5.611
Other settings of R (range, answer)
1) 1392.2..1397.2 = 4.581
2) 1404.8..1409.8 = 6.365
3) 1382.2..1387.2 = 5.295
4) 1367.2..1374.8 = 8.869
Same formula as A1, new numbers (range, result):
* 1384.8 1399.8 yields 3.919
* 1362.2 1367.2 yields 9.419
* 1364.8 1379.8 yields 6.288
